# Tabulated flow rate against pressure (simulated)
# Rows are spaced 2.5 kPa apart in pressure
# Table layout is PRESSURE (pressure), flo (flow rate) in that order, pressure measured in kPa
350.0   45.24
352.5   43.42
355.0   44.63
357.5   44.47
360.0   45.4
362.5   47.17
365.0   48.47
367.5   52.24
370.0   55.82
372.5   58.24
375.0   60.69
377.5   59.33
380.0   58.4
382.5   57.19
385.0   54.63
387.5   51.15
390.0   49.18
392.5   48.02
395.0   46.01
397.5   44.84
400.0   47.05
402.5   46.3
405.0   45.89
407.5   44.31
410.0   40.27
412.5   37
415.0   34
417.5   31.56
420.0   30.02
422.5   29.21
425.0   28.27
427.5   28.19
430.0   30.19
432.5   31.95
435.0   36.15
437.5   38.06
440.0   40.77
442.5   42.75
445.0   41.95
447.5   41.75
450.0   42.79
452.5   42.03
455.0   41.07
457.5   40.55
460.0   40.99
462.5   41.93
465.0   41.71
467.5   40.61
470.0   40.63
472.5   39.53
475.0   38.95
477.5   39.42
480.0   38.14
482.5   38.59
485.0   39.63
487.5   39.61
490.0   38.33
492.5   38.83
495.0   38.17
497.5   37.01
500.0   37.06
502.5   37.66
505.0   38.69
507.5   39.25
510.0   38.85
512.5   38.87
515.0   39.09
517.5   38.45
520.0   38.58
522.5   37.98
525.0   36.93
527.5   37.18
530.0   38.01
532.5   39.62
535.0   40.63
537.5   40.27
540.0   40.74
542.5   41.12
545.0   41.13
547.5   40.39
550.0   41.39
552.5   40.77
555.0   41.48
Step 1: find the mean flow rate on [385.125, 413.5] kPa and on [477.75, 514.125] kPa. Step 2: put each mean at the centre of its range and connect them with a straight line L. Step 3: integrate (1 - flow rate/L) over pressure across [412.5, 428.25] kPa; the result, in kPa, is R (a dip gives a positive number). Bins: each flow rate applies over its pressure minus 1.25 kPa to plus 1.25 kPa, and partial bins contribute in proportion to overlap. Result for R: 4.80 kPa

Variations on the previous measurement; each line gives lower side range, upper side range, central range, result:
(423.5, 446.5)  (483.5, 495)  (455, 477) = -1.87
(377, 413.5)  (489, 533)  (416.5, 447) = 7.32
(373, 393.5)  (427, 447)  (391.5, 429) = 6.20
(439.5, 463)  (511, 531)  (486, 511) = 0.59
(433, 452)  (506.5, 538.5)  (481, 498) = 0.31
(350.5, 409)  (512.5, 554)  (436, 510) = 6.41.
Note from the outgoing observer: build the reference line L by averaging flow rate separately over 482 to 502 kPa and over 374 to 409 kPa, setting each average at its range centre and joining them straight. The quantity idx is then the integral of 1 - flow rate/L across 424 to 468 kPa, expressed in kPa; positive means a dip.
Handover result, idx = 5.4 kPa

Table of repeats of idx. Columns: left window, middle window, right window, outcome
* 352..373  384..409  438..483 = -0.87 kPa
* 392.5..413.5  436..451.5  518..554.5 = 0.57 kPa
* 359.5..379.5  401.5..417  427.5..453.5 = 1.55 kPa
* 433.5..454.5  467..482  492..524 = 0.04 kPa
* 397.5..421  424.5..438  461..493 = 2.66 kPa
